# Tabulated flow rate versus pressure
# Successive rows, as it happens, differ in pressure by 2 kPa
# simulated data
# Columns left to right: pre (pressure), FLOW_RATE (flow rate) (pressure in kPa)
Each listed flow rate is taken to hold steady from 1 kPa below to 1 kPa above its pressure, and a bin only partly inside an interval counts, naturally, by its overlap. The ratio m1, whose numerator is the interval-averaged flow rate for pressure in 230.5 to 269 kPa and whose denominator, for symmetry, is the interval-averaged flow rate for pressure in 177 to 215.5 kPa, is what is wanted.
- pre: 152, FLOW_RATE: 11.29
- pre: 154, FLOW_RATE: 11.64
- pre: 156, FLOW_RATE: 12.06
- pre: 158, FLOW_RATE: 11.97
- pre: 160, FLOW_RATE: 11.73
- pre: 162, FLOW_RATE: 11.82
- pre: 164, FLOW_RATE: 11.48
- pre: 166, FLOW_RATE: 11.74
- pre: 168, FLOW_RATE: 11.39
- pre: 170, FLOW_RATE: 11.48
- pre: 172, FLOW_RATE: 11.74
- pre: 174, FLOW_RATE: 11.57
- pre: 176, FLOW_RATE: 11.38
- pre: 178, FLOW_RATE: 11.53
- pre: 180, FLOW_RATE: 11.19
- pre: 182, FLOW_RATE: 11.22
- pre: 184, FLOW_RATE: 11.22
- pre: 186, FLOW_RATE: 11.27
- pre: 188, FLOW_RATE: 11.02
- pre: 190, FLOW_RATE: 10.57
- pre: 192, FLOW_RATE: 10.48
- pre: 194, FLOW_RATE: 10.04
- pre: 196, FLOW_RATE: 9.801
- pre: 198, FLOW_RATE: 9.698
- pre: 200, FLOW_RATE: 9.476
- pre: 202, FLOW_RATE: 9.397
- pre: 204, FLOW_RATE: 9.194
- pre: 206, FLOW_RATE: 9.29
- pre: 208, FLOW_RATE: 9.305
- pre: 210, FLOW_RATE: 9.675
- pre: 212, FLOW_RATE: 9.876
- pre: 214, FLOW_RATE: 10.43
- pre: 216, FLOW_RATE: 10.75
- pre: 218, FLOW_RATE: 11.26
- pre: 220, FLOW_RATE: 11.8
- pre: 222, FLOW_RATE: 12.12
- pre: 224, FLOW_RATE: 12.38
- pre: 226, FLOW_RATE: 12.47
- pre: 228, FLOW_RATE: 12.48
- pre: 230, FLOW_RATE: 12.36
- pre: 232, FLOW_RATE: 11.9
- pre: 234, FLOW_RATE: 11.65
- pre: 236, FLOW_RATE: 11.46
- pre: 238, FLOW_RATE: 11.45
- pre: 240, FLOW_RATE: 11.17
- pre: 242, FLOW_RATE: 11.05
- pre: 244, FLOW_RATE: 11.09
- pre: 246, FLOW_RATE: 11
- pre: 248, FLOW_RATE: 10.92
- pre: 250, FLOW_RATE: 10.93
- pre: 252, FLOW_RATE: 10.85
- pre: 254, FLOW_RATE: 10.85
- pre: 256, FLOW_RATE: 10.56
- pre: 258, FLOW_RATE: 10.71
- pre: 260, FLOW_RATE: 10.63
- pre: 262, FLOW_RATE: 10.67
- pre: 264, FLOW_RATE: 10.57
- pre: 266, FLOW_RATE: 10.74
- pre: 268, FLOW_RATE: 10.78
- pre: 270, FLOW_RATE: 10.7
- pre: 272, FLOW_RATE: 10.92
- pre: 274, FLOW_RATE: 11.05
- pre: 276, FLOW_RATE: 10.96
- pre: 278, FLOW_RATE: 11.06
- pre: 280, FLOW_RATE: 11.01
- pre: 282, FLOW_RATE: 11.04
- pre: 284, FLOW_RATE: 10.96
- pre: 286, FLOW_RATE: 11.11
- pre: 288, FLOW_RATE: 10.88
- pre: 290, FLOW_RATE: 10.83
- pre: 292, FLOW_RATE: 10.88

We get 1.07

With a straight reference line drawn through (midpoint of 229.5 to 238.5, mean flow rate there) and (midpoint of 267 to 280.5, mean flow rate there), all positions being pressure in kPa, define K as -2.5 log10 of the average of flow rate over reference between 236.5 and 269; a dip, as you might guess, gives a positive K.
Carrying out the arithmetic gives 0.05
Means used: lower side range 11.7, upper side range 10.9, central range 10.9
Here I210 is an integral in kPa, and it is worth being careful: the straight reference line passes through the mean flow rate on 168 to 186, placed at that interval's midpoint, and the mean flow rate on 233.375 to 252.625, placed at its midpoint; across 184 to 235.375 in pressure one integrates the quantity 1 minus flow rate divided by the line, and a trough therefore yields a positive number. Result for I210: 2.3 kPa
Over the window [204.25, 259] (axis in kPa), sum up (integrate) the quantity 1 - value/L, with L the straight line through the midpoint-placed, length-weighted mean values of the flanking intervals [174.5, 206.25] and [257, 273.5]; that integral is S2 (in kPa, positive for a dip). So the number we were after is -2.4 kPa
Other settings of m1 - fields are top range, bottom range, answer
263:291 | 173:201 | 1.01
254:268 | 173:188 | 0.94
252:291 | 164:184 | 0.95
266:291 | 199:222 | 1.08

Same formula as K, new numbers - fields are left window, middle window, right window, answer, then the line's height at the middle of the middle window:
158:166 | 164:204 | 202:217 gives 0.00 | 10.8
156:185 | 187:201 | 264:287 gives 0.13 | 11.4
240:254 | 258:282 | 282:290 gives 0.01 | 11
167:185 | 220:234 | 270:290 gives -0.09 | 11.2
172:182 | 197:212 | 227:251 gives 0.21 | 11.4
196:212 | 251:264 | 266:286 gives -0.01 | 10.6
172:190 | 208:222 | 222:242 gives 0.10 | 11.7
